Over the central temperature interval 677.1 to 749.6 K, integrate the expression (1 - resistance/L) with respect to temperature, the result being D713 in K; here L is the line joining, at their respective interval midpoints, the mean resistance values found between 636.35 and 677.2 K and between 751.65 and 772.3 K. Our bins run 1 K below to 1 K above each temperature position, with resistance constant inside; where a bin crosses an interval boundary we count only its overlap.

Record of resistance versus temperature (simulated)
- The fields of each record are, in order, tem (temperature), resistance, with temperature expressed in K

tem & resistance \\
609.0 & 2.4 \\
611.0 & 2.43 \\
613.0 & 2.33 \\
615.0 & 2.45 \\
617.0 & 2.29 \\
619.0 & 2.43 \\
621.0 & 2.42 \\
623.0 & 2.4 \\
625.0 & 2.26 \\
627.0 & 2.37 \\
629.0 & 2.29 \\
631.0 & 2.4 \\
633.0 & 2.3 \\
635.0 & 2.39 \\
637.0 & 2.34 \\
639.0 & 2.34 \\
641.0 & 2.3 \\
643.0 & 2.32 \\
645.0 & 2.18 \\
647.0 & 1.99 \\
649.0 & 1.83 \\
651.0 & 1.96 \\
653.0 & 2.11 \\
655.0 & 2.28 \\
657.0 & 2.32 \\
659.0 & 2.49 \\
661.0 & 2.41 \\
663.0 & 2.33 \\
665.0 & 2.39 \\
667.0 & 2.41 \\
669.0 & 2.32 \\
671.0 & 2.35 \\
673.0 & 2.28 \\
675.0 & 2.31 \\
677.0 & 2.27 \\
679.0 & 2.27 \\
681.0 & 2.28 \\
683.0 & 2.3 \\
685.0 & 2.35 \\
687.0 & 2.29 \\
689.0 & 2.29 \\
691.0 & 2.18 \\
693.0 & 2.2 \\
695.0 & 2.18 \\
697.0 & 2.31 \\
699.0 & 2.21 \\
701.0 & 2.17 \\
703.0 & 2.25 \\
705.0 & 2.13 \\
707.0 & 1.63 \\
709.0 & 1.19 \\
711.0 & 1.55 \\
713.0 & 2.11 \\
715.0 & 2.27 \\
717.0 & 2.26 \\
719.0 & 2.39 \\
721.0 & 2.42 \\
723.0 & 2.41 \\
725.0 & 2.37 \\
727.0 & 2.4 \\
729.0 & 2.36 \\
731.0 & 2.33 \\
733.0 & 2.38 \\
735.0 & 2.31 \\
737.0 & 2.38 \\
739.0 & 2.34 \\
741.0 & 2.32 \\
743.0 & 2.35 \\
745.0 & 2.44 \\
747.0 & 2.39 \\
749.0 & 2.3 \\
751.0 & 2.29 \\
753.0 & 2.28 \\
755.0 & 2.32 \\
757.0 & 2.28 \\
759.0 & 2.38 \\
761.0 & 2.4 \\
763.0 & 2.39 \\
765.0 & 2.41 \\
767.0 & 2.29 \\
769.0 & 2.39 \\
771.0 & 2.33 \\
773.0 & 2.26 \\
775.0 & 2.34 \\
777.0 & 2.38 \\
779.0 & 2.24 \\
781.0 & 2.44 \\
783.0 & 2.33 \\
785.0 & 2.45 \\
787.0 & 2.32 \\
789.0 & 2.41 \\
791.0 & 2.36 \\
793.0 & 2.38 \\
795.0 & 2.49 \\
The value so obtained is 2.4 K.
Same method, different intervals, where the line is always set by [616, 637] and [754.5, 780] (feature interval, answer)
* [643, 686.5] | 1.7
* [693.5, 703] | 0.5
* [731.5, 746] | -0.1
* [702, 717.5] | 2.9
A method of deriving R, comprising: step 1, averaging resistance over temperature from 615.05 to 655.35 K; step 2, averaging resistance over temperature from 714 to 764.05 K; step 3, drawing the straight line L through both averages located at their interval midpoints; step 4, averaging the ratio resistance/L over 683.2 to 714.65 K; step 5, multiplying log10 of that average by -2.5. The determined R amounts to 0.12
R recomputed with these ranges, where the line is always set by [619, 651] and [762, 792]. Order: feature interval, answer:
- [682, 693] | 0.01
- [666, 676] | -0.02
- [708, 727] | 0.10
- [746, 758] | 0.01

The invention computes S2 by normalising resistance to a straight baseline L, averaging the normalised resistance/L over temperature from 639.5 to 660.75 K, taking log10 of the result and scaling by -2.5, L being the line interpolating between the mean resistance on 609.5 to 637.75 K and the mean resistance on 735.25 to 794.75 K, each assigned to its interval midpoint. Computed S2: 0.08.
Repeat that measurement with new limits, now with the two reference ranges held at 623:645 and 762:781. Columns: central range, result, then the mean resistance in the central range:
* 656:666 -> -0.03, 2.39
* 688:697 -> 0.05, 2.22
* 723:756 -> 0.00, 2.35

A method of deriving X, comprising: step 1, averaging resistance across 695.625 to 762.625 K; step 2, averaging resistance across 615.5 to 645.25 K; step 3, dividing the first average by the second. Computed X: 0.96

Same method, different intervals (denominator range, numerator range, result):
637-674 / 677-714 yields 0.93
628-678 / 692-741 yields 0.96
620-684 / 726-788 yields 1.03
